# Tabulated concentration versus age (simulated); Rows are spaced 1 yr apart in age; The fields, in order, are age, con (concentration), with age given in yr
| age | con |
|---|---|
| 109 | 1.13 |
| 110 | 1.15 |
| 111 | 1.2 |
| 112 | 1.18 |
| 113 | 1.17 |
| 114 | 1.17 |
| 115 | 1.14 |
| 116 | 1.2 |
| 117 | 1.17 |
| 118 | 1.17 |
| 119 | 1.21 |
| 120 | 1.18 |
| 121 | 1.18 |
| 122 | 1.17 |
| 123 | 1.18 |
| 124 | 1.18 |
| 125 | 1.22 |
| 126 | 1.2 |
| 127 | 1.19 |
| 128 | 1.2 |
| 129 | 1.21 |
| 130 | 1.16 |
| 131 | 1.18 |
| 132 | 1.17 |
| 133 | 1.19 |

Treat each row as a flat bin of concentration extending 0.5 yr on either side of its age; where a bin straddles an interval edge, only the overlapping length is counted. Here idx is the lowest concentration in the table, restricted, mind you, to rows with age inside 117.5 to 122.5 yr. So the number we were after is 1.17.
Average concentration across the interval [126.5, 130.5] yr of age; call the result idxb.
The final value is 1.19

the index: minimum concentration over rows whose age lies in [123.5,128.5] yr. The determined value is 1.18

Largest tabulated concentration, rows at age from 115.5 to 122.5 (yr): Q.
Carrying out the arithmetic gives 1.21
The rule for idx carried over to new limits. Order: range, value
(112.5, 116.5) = 1.14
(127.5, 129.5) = 1.2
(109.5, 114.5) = 1.15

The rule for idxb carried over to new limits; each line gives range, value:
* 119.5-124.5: 1.18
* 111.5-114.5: 1.17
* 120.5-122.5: 1.17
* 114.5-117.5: 1.17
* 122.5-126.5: 1.19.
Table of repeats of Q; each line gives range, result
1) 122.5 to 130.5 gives 1.22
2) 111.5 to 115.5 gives 1.18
